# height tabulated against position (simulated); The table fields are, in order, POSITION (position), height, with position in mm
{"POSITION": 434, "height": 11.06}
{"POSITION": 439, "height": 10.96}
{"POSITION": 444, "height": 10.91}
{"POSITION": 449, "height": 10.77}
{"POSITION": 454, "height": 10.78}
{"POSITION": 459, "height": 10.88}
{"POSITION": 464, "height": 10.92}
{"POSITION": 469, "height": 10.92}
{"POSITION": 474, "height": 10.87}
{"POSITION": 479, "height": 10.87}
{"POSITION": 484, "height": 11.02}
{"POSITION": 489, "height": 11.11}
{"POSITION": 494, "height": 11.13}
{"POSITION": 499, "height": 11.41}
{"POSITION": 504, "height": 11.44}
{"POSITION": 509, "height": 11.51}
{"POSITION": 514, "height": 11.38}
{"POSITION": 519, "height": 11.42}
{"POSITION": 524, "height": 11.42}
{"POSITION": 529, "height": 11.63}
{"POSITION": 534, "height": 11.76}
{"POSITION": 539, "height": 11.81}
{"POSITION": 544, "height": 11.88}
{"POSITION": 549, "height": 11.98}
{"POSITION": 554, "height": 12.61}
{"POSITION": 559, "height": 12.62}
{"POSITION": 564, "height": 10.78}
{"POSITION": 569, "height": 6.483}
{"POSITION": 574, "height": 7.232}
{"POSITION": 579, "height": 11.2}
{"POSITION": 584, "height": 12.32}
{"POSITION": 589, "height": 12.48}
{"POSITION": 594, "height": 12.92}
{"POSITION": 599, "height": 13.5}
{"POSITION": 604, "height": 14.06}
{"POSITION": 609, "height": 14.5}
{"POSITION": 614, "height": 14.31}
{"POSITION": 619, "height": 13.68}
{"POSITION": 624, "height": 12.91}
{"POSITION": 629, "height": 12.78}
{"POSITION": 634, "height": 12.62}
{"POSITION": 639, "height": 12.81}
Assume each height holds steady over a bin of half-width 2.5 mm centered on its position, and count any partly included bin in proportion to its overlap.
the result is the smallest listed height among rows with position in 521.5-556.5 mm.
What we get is 11.42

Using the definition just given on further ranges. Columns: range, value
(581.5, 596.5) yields 12.32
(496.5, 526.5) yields 11.38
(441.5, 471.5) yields 10.77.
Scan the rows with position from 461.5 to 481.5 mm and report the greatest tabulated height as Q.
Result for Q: 10.92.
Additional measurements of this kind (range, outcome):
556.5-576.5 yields 12.62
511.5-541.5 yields 11.81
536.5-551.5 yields 11.98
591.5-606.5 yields 14.06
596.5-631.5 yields 14.5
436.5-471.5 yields 10.96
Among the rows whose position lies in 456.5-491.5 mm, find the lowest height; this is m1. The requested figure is 10.87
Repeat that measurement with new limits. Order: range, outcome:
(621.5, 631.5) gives 12.78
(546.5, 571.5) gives 6.483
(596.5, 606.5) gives 13.5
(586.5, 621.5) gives 12.48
